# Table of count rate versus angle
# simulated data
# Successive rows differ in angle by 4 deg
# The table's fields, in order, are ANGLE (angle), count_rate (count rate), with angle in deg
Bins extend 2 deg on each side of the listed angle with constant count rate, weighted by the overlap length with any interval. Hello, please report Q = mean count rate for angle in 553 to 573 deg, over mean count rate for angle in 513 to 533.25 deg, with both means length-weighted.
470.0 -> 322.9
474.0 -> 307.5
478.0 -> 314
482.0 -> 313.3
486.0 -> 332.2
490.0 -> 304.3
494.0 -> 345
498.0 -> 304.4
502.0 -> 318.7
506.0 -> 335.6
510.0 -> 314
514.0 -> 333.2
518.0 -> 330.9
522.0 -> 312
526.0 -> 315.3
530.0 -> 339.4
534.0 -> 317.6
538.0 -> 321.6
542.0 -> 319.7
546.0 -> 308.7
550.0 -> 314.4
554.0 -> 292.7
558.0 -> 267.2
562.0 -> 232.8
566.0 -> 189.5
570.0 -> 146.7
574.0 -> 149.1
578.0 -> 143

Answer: 0.67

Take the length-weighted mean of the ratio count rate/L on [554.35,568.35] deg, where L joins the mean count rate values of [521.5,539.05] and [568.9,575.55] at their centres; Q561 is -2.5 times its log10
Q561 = -0.20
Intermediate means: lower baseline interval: 322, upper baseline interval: 148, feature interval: 235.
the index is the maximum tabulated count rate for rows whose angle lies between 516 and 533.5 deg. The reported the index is 339.4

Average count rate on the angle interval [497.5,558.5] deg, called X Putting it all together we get 317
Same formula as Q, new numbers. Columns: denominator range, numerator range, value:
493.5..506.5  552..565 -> 0.80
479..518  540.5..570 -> 0.82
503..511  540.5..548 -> 0.96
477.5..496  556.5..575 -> 0.61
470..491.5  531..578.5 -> 0.81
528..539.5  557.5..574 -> 0.60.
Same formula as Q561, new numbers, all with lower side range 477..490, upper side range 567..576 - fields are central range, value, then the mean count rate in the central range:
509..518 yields -0.24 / 326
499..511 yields -0.16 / 322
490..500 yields -0.08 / 321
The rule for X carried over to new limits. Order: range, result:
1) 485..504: 320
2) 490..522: 324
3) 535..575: 258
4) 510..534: 324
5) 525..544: 323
